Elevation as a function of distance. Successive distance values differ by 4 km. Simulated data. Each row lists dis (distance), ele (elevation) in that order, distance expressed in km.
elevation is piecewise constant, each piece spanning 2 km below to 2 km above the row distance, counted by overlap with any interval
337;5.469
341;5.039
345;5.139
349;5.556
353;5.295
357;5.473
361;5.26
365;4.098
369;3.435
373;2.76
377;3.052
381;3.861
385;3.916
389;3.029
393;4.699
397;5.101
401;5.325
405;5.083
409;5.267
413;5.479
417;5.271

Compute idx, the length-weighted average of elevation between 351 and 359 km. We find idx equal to 5.38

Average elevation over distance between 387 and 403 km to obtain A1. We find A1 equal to 4.54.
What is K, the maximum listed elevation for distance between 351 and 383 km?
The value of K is 5.473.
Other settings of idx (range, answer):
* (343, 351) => 5.35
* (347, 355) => 5.43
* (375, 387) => 3.61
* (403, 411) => 5.18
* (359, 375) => 3.89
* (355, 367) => 4.94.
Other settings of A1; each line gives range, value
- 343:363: 5.34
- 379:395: 3.88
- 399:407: 5.2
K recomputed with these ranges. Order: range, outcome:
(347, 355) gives 5.556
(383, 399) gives 5.101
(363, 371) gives 4.098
